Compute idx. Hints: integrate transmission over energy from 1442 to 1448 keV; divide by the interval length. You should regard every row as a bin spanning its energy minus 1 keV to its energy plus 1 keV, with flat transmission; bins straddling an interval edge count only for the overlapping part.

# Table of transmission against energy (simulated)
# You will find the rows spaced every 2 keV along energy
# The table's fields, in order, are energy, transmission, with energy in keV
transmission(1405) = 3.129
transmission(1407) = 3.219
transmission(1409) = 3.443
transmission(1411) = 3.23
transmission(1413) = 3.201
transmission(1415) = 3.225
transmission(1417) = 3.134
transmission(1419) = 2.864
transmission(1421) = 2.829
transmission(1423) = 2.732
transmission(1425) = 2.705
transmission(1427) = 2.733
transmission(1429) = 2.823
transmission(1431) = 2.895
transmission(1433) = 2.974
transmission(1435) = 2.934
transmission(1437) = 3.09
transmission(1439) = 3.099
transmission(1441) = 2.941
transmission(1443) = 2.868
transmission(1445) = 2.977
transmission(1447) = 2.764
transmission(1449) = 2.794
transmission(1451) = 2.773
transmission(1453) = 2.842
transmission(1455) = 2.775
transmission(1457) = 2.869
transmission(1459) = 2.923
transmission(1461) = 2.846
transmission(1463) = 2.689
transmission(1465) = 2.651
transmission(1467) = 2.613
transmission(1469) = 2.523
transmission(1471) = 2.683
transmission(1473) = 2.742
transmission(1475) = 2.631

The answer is 2.87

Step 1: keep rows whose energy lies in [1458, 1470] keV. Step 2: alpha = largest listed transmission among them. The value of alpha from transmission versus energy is 2.923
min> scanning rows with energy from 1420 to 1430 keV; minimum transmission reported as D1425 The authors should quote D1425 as 2.705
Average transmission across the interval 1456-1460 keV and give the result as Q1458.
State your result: 2.9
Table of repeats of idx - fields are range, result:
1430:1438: 2.97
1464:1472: 2.62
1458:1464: 2.82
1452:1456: 2.81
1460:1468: 2.7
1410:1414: 3.22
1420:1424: 2.78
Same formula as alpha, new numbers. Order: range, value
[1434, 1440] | 3.099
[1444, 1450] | 2.977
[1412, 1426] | 3.225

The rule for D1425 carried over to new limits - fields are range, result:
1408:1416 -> 3.201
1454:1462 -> 2.775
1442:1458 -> 2.764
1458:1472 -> 2.523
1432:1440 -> 2.934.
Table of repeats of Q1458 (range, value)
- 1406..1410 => 3.33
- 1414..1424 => 2.96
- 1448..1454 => 2.8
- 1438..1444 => 2.97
